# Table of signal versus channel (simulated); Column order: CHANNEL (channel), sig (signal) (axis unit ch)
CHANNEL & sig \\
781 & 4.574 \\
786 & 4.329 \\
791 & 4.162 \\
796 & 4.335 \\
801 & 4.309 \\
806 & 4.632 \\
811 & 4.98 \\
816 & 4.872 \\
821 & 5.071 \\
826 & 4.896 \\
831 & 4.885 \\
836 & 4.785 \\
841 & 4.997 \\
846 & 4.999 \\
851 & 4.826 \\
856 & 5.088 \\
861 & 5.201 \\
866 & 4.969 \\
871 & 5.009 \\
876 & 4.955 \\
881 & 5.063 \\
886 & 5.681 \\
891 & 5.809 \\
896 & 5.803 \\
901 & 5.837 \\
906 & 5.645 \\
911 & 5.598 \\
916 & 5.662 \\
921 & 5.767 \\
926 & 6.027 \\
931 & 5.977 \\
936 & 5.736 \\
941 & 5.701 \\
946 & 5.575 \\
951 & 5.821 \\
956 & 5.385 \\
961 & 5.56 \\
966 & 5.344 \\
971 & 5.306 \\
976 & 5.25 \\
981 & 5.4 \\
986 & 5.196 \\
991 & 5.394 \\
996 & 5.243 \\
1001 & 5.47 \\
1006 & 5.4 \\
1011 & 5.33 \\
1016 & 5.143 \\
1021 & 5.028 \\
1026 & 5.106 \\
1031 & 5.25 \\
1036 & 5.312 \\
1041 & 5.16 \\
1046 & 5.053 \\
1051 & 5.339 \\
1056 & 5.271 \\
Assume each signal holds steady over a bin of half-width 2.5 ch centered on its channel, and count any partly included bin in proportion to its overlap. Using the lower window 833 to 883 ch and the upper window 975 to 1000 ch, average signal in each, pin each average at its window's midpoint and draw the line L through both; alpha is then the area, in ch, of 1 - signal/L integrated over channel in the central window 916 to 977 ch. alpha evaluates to -4.99 ch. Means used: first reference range 4.99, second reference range 5.31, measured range 5.63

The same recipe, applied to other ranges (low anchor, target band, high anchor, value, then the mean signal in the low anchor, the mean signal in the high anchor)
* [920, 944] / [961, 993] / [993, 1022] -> 1.0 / 5.84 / 5.28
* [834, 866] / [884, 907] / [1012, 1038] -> -3.3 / 4.98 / 5.17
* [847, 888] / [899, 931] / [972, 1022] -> -3.8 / 5.09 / 5.29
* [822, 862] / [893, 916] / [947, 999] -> -2.5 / 4.95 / 5.4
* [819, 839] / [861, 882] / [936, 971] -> 0.5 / 4.91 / 5.56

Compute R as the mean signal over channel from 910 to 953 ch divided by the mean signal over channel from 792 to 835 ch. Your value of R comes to 1.2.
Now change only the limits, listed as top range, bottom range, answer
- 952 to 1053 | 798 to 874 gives 1.08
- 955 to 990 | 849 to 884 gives 1.06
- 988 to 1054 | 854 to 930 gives 0.96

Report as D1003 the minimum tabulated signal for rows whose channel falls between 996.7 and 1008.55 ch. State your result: 5.4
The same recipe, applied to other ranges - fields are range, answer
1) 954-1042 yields 5.028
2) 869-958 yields 4.955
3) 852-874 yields 4.969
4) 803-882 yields 4.632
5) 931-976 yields 5.25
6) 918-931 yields 5.767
